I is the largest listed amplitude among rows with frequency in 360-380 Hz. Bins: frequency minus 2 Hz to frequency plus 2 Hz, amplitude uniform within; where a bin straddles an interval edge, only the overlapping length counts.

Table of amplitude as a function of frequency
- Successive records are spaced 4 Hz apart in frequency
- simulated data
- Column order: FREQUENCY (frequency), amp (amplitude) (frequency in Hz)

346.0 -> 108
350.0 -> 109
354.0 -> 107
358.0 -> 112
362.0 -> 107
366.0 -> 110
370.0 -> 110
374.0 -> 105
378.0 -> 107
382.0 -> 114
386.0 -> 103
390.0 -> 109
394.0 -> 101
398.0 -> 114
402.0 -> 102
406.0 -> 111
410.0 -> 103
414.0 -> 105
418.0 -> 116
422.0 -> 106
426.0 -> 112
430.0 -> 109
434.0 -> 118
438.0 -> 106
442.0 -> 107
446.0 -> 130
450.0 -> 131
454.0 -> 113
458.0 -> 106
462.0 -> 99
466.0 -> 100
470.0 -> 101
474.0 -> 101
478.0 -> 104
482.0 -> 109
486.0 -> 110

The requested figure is 110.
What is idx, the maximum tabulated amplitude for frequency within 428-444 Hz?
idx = 118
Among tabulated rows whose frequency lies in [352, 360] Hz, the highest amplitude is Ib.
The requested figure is 112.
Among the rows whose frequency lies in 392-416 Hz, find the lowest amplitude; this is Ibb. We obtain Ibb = 101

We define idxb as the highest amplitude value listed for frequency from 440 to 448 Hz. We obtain 130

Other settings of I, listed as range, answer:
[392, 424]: 116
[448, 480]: 131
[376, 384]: 114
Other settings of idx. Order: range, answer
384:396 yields 109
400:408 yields 111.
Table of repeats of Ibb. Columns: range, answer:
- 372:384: 105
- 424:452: 106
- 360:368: 107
